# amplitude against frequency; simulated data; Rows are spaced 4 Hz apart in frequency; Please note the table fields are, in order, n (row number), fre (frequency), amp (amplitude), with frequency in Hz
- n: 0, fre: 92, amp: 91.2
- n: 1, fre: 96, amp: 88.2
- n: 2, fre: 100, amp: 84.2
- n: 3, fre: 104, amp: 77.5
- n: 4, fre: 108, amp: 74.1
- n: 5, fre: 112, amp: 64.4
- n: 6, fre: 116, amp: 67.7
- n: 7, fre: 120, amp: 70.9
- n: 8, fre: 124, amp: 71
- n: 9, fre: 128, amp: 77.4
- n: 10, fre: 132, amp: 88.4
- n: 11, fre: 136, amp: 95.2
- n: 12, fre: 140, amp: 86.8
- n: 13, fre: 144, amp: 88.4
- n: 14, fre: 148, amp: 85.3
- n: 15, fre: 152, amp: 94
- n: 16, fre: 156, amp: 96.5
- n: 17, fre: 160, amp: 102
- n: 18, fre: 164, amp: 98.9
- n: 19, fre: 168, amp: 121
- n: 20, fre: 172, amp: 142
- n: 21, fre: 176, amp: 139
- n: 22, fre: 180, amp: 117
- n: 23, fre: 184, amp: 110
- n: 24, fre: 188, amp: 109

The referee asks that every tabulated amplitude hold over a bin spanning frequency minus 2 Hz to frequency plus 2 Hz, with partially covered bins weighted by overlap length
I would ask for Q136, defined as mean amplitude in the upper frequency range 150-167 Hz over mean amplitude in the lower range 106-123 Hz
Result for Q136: 1.4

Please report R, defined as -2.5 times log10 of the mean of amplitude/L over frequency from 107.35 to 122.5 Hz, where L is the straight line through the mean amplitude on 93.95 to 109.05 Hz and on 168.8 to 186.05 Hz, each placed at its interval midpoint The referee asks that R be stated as 0.282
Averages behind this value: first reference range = 81.5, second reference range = 127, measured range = 68.9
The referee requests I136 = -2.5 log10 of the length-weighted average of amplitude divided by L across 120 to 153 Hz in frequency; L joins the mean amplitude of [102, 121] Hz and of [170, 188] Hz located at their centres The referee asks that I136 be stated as 0.077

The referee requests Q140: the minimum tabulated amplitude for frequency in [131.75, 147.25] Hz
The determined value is 86.8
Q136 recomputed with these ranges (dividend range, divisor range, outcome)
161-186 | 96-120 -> 1.62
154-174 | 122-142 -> 1.34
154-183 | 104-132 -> 1.60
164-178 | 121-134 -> 1.65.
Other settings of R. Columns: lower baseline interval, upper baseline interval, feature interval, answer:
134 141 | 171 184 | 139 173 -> 0.09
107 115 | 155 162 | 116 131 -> 0.05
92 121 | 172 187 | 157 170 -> 0.07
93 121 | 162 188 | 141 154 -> 0.15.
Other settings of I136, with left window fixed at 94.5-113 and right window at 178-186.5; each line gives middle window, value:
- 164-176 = -0.18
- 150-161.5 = 0.05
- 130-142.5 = 0.03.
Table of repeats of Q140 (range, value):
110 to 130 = 64.4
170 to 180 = 117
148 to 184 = 85.3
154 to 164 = 96.5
